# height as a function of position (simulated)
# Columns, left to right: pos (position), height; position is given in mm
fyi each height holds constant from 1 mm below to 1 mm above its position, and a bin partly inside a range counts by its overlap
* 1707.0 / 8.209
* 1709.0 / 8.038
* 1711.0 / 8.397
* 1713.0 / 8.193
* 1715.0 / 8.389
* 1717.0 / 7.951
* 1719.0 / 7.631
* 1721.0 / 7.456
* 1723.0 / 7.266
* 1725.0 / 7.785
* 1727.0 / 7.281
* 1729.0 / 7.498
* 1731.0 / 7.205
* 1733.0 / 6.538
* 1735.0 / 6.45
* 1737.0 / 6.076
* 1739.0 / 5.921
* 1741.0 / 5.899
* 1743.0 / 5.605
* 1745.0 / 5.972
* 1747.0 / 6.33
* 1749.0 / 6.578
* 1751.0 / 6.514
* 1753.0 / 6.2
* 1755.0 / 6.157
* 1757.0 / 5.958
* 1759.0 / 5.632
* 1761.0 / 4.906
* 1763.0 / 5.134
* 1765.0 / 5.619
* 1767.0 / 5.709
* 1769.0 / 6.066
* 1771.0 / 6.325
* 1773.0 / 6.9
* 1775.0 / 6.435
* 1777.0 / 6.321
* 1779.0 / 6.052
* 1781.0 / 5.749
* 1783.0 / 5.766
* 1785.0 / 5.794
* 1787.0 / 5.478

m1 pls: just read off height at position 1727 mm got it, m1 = 7.281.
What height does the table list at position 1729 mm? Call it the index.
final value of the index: 7.498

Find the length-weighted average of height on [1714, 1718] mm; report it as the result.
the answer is 8.17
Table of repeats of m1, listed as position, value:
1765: 5.619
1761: 4.906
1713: 8.193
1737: 6.076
